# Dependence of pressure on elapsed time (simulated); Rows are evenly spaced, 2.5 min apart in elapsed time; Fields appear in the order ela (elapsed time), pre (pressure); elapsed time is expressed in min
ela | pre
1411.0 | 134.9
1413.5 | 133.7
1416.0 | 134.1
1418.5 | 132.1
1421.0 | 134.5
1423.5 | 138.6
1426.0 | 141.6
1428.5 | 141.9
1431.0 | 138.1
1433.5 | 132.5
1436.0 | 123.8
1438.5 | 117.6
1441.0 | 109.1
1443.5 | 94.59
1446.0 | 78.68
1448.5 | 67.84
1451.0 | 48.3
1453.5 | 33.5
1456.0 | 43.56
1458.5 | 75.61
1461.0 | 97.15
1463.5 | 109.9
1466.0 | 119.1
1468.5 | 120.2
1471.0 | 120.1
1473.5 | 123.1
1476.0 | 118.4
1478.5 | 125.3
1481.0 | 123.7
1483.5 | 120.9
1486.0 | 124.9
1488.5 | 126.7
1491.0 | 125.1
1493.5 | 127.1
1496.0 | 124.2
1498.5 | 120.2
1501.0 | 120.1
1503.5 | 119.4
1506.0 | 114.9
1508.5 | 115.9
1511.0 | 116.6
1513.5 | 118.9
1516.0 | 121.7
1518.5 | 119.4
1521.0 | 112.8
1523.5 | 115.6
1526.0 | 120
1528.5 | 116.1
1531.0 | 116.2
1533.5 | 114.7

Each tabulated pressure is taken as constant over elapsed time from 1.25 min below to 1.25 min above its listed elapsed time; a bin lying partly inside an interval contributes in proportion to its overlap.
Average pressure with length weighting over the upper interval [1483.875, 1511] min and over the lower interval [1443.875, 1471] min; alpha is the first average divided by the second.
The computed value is 1.5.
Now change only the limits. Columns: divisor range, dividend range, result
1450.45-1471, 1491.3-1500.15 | 1.47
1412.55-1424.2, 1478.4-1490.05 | 0.92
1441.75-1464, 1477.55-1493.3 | 1.74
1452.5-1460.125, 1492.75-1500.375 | 2.29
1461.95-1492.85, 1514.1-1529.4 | 0.97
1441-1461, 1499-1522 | 1.73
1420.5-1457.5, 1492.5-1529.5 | 1.16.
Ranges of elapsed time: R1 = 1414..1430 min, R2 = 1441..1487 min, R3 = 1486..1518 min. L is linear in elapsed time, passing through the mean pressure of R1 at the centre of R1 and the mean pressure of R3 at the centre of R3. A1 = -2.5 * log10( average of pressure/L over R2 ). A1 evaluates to 0.30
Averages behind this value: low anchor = 137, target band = 97.1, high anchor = 121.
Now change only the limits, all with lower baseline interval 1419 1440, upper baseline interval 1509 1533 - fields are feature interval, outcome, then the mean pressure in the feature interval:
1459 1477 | 0.12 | 114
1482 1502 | -0.01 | 124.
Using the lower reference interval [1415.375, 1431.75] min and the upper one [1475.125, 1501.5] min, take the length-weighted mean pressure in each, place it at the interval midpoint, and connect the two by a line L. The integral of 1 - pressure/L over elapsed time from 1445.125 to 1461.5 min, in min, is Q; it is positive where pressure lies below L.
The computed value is 8.67 min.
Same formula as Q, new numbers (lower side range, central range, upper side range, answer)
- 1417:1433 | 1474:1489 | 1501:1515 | 0.1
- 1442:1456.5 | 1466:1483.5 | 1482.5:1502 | -4.1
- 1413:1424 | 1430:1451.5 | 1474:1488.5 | 4.6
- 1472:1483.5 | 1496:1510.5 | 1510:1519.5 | 0.2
